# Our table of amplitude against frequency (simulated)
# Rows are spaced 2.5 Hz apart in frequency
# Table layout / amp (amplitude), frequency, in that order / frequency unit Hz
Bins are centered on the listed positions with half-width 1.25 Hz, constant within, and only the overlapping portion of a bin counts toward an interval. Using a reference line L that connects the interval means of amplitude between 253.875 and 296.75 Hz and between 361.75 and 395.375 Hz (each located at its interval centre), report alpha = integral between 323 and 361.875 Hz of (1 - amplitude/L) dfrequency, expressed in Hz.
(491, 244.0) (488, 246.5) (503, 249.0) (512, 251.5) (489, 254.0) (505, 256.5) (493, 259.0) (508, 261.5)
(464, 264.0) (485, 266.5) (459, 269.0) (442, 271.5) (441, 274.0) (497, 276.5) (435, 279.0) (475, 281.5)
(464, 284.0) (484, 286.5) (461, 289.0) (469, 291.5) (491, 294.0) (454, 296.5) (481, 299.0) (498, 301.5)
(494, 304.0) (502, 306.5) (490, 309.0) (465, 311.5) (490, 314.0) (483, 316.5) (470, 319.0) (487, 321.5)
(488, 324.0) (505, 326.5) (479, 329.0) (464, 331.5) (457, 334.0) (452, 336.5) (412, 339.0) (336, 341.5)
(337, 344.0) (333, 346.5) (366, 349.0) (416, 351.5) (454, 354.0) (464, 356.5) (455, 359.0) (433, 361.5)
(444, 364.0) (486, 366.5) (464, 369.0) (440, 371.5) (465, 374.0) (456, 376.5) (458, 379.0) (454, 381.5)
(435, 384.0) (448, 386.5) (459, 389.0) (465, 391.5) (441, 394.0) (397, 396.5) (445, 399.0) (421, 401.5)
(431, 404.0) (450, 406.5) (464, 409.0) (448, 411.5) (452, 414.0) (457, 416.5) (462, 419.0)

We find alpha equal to 2.8 Hz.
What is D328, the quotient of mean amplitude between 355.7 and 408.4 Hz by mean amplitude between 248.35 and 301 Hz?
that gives 0.94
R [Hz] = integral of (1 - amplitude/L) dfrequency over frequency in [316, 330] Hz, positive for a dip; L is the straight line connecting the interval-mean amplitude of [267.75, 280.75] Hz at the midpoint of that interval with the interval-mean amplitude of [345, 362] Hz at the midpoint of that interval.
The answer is -1.8 Hz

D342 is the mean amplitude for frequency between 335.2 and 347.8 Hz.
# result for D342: 374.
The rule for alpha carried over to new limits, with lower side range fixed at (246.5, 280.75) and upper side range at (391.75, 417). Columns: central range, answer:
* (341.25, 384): 2.2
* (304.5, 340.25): -0.9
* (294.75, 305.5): -0.3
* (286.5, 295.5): 0.0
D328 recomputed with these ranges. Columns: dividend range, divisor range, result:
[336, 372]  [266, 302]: 0.89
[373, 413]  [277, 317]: 0.93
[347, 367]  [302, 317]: 0.89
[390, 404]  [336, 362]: 1.08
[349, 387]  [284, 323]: 0.93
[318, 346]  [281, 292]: 0.94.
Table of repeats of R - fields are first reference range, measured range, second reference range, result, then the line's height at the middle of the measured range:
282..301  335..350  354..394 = 2.85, 462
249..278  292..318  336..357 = -2.81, 437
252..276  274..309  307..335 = 0.20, 479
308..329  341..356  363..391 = 2.85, 470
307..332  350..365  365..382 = 0.78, 467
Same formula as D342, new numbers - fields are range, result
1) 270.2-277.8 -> 460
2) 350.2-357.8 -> 444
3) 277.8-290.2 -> 464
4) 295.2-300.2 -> 468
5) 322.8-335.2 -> 479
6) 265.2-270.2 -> 472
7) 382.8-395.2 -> 450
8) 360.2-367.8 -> 454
